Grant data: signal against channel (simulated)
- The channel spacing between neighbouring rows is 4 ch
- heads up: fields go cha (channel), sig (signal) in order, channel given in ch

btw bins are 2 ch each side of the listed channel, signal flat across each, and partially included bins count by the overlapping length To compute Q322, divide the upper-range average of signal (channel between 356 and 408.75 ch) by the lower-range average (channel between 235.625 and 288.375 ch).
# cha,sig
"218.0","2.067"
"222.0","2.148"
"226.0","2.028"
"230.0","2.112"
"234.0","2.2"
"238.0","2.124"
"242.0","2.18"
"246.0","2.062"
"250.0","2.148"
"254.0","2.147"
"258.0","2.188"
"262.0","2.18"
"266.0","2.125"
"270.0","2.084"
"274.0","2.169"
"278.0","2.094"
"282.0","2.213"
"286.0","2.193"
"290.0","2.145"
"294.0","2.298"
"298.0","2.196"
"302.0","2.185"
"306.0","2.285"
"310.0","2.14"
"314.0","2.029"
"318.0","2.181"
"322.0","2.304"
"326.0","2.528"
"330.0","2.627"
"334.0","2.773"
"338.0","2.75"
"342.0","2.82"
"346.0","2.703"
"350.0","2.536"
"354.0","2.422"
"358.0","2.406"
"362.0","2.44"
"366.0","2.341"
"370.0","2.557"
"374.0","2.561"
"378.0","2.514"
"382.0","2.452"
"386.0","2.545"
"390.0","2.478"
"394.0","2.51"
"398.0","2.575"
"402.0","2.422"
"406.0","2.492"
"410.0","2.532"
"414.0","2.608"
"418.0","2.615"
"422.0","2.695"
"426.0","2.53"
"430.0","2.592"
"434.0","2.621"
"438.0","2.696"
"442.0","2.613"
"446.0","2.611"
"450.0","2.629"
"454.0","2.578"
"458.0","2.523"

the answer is 1.2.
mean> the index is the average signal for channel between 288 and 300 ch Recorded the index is 2.21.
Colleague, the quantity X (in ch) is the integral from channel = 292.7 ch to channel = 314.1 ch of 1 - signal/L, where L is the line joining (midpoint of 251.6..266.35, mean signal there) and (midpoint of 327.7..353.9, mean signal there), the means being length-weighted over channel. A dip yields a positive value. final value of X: 2.13 ch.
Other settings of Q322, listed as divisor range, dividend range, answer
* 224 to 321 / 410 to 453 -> 1.21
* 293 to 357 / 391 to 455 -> 1.06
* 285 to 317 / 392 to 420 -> 1.16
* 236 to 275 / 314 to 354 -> 1.19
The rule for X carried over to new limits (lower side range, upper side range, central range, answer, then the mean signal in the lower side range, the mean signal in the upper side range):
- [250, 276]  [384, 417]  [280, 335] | -0.30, 2.15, 2.52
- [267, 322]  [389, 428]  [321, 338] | -2.27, 2.17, 2.55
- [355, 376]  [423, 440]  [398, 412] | 0.31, 2.46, 2.61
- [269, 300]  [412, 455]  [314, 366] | -3.83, 2.18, 2.62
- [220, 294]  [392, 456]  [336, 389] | -2.65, 2.15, 2.58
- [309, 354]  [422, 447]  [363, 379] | 0.34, 2.49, 2.62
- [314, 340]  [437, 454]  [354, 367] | 0.64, 2.49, 2.63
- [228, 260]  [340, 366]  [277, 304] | 1.40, 2.15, 2.54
